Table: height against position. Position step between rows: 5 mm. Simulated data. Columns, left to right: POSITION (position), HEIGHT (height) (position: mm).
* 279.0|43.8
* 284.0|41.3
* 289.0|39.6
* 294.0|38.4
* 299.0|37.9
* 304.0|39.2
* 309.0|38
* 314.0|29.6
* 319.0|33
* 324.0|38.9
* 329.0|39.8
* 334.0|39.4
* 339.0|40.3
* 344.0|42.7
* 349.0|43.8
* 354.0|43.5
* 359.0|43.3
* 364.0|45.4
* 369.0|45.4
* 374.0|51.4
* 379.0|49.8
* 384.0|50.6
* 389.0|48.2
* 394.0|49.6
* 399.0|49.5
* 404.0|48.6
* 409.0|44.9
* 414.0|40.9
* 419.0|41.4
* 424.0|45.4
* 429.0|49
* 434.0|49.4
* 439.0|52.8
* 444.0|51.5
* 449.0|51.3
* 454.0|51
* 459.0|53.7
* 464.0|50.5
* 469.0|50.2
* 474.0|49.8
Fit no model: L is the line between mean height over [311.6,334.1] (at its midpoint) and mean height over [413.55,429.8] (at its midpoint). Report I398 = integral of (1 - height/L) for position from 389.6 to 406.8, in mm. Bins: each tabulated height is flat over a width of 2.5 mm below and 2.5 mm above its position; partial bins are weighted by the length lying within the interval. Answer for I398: -2.8 mm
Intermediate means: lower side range 35.8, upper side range 44.1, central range 49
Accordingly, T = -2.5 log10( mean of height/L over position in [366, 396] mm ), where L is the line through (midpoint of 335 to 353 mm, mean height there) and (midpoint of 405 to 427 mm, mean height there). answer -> -0.15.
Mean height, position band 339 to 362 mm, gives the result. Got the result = 43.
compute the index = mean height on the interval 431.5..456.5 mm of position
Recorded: 51.2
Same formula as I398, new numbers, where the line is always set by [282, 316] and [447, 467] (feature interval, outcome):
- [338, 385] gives -2.5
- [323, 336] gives 0.3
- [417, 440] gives 0.8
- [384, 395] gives -0.8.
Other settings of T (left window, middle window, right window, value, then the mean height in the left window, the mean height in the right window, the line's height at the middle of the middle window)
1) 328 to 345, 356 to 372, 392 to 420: -0.06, 40.4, 46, 42.6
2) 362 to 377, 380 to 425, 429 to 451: 0.05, 47.5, 51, 49.2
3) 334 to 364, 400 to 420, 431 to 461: 0.09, 42.7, 51.5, 48.2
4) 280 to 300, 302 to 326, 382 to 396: 0.18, 39.7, 49.4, 42.1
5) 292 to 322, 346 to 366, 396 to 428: -0.09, 36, 45.4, 40.4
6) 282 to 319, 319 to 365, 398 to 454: -0.01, 37.3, 47.8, 40.8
